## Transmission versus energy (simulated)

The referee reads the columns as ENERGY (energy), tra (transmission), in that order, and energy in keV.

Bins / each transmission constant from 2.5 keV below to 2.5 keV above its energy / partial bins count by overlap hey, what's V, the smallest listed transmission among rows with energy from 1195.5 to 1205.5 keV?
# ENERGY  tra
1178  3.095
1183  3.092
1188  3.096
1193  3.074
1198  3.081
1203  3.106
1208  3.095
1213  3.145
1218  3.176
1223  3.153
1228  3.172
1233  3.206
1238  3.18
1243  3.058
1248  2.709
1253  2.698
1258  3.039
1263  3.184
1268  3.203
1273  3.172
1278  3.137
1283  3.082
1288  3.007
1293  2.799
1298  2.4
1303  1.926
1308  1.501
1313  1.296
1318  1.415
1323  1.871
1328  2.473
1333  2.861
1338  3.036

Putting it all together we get 3.081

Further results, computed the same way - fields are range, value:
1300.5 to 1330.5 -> 1.296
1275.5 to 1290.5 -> 3.007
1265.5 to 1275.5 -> 3.172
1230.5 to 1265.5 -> 2.698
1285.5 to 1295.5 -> 2.799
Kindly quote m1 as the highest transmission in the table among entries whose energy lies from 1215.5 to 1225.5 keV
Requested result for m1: 3.176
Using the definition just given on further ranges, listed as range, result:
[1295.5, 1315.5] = 2.4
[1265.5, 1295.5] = 3.203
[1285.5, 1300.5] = 3.007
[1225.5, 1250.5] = 3.206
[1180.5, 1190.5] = 3.096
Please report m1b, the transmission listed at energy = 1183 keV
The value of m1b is 3.092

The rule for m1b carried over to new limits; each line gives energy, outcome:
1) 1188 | 3.096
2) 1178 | 3.095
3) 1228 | 3.172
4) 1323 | 1.871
